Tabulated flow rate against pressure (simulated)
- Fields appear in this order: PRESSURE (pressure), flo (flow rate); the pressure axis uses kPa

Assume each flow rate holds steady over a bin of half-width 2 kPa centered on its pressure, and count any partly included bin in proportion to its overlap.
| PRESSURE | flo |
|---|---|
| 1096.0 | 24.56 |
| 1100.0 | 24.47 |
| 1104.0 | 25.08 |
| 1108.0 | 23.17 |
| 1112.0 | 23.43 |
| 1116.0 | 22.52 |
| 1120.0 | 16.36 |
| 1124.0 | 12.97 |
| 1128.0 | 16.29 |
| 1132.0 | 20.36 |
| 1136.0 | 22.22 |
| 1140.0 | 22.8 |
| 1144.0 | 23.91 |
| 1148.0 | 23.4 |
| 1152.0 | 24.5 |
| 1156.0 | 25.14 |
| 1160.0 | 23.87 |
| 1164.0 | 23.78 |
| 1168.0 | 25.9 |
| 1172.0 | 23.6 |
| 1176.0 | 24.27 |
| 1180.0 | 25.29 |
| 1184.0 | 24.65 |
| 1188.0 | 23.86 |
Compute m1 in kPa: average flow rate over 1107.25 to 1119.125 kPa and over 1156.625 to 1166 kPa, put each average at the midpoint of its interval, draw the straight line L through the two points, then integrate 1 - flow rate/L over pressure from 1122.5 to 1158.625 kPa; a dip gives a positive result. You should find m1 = 3.0 kPa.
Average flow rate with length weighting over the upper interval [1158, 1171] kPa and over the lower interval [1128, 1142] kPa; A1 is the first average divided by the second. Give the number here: 1.16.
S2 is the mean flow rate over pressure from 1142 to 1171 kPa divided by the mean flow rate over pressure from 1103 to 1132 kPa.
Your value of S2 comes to 1.2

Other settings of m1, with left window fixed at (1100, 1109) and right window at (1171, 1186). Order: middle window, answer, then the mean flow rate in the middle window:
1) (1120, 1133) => 4.3 kPa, 16.2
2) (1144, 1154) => 0.2 kPa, 23.9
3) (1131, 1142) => 1.1 kPa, 21.9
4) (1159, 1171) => 0.0 kPa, 24.5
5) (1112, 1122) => 1.7 kPa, 20.2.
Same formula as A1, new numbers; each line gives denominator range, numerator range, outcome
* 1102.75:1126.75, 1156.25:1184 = 1.21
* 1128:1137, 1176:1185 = 1.24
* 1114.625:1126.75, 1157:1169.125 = 1.44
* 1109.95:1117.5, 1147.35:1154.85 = 1.05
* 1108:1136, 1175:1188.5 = 1.28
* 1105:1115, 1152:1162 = 1.05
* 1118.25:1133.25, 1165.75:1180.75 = 1.52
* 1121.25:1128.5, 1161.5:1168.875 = 1.70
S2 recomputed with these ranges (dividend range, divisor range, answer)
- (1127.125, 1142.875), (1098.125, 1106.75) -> 0.85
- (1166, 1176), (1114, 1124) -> 1.36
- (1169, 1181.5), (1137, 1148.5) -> 1.05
